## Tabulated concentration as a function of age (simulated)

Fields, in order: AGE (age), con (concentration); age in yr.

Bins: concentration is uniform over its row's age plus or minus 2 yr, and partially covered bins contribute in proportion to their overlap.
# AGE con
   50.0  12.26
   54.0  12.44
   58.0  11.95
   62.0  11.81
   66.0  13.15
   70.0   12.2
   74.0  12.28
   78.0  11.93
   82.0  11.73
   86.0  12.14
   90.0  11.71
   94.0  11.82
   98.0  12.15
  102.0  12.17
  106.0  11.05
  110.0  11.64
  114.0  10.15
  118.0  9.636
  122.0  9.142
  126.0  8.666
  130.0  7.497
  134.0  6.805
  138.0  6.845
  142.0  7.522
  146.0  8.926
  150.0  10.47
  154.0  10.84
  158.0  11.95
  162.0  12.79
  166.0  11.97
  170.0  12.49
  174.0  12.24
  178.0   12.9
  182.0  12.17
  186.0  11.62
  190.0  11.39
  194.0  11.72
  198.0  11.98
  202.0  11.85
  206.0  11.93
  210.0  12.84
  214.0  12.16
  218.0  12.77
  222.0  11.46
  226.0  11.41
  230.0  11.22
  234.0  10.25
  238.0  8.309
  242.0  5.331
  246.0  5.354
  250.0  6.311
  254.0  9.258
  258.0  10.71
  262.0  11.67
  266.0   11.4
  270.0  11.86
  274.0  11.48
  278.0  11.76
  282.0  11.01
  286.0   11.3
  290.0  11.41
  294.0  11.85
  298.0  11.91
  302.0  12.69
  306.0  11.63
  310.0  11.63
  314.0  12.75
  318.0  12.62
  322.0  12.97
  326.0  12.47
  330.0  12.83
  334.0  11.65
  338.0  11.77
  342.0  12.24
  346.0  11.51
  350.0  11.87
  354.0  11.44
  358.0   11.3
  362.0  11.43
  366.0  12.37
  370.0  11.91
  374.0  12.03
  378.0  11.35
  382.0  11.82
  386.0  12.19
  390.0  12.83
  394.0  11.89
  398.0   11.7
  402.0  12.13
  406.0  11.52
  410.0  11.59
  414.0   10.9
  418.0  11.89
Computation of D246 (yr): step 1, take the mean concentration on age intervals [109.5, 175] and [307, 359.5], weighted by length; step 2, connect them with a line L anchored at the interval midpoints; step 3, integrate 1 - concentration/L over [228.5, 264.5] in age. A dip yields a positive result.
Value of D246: 7.7 yr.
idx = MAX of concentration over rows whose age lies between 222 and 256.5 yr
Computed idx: 11.46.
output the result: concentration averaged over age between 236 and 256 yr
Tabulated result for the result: 6.91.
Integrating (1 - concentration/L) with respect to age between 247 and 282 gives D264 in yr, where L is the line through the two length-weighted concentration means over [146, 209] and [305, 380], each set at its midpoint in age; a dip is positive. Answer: 4.3 yr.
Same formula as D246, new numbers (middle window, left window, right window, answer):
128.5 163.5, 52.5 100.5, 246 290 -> 6.8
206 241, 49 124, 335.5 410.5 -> 1.7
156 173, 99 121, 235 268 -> -3.9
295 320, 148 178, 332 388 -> -0.8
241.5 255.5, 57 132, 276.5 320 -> 6.1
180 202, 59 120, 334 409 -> 0.0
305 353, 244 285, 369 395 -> -4.4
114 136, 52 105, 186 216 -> 6.4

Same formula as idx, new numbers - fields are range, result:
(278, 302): 12.69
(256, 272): 11.86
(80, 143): 12.17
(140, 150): 10.47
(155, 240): 12.9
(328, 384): 12.83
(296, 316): 12.75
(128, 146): 8.926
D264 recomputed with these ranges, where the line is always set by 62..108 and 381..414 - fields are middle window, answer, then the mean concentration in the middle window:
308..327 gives -0.9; 12.5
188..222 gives -0.2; 12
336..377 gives 0.5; 11.8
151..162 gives 0.4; 11.6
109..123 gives 2.2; 10.1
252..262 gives 1.4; 10.3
